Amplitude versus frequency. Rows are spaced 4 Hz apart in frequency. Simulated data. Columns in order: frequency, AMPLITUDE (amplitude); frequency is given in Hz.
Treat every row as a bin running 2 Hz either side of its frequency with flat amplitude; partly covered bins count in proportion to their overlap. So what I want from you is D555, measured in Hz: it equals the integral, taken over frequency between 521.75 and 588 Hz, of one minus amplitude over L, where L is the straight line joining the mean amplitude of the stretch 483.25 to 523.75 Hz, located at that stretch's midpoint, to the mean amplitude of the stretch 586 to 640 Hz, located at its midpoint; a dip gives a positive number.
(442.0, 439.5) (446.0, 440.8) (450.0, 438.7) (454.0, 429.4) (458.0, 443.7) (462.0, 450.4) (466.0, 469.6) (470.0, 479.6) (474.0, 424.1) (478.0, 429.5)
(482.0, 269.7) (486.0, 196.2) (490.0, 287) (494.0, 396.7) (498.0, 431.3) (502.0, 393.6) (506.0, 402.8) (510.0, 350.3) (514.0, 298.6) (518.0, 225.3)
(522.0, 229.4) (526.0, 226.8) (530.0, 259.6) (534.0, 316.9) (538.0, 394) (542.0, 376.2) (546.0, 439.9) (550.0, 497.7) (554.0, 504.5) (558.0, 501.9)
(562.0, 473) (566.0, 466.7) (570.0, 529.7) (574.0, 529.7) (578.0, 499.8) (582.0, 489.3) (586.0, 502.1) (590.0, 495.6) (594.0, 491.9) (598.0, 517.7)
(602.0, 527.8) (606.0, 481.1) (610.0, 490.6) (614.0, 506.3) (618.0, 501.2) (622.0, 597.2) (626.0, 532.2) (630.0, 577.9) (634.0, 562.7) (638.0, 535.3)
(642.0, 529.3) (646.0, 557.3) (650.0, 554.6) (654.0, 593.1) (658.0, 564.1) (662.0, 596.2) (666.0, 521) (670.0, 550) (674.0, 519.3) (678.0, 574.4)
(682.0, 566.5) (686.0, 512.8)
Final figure -1.7 Hz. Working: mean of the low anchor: 321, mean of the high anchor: 524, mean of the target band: 431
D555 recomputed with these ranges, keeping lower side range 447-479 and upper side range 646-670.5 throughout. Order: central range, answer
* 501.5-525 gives 8.27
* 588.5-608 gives 0.90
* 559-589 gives 0.83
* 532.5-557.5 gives 3.40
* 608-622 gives 0.63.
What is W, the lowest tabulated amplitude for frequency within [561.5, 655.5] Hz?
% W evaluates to 466.7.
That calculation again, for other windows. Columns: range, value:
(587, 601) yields 491.9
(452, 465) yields 429.4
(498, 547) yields 225.3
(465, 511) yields 196.2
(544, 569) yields 439.9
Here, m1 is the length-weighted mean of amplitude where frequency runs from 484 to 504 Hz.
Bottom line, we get 341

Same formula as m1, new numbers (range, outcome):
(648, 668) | 566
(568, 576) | 530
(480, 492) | 251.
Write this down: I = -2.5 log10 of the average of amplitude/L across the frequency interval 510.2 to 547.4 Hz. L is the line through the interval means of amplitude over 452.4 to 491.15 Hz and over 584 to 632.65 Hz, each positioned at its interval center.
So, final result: 0.40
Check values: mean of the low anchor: 390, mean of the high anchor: 519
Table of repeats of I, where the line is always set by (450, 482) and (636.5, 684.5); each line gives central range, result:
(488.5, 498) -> 0.24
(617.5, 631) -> -0.05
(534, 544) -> 0.28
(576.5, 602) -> 0.02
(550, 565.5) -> 0.00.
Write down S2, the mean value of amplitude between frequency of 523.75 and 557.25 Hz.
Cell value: 381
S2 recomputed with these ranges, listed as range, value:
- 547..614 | 499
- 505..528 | 284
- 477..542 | 319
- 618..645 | 552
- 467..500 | 367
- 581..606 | 503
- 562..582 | 501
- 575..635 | 518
